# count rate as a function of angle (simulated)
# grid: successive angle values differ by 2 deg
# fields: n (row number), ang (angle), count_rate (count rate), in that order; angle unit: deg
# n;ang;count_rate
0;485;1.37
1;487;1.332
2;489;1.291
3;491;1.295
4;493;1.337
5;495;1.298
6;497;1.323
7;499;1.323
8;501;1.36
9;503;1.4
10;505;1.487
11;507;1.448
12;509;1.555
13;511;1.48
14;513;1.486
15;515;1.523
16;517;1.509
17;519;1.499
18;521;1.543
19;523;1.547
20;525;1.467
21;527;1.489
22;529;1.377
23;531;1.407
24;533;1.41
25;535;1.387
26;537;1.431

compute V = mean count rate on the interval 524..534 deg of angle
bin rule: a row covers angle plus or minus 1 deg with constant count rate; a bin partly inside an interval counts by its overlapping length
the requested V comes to 1.43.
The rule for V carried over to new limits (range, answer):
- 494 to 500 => 1.31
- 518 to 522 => 1.52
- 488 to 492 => 1.29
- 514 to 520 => 1.51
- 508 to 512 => 1.52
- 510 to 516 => 1.5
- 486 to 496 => 1.31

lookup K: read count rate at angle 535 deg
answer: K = 1.387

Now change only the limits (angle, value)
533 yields 1.41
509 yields 1.555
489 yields 1.291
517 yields 1.509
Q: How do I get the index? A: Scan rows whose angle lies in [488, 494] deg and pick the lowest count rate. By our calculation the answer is 1.291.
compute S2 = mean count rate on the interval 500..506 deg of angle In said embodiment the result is 1.42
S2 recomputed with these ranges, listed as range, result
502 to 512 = 1.47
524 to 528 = 1.48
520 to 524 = 1.54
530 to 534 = 1.41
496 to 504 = 1.35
